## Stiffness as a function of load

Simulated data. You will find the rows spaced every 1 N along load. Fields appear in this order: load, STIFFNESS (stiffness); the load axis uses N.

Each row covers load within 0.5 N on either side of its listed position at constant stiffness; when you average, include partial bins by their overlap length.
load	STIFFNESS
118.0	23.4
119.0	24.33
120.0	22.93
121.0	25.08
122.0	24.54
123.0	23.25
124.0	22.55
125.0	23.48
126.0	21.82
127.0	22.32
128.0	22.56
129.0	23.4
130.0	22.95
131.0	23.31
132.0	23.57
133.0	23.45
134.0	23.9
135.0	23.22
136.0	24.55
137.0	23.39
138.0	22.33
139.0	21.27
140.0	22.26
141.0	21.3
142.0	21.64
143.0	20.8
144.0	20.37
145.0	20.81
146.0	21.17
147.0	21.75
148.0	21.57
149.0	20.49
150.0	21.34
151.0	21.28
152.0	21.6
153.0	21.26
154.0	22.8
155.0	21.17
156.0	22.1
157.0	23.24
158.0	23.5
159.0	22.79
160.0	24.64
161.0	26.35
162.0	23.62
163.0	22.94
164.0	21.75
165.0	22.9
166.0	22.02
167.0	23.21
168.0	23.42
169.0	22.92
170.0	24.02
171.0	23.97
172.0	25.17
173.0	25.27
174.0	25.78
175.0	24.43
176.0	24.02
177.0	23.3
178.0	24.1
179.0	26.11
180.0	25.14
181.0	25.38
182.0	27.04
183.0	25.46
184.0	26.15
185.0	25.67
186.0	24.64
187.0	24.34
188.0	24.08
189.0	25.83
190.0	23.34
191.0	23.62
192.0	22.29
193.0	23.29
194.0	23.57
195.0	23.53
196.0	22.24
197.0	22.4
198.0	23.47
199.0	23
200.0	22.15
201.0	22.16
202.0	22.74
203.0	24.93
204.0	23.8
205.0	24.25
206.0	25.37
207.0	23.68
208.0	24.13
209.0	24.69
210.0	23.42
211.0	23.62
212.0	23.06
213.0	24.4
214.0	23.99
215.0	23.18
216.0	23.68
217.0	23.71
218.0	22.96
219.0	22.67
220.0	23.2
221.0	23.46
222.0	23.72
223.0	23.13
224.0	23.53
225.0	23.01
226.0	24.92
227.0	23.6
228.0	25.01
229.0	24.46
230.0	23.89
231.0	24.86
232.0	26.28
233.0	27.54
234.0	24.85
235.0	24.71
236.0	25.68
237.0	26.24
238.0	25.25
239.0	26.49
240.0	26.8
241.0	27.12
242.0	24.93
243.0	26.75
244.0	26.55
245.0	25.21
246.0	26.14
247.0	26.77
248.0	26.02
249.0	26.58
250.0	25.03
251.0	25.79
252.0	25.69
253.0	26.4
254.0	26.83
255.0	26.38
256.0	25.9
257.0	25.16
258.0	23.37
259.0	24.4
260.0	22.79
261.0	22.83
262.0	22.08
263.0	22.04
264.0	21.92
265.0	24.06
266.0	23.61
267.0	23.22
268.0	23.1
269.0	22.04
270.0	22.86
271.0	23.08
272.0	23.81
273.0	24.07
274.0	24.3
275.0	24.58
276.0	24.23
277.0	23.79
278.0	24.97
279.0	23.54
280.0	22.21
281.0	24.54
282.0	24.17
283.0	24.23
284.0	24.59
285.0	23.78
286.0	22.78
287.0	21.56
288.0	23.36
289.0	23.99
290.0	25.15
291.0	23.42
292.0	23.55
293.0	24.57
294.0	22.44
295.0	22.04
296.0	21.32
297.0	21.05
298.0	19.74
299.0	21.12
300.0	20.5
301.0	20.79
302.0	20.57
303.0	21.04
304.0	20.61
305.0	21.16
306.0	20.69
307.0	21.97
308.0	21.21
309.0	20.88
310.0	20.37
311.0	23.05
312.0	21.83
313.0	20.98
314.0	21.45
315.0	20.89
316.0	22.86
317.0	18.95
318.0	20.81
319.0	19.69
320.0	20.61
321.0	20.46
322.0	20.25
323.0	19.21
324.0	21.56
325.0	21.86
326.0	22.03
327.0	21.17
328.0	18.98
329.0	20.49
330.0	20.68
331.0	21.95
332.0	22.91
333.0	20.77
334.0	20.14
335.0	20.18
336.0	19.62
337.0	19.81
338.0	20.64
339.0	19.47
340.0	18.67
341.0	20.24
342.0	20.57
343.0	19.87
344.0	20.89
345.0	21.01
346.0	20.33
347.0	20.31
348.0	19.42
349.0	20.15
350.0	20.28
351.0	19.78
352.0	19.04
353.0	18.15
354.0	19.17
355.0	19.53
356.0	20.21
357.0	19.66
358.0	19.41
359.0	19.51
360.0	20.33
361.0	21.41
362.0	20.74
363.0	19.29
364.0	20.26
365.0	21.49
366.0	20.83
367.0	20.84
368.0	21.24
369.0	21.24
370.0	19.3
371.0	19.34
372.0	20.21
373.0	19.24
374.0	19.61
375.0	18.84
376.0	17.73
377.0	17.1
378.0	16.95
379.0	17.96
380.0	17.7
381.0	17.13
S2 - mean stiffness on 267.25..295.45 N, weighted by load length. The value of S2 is 23.6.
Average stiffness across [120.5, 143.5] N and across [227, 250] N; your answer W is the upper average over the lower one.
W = 1.1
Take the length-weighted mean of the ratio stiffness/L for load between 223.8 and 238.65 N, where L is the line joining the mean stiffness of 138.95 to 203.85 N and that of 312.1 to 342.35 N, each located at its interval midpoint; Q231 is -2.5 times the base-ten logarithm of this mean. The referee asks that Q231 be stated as -0.13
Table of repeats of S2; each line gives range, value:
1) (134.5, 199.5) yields 23.3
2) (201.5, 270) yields 24.5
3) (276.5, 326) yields 22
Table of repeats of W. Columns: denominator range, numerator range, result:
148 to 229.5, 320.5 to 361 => 0.86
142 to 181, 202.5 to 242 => 1.06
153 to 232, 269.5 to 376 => 0.89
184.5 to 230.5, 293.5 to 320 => 0.89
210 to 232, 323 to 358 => 0.85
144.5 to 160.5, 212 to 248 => 1.13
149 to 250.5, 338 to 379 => 0.82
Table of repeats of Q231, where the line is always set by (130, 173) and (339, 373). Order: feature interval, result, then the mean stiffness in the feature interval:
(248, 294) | -0.14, 24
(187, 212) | -0.07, 23.6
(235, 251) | -0.21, 26.1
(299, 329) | -0.02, 20.9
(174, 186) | -0.13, 25.2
